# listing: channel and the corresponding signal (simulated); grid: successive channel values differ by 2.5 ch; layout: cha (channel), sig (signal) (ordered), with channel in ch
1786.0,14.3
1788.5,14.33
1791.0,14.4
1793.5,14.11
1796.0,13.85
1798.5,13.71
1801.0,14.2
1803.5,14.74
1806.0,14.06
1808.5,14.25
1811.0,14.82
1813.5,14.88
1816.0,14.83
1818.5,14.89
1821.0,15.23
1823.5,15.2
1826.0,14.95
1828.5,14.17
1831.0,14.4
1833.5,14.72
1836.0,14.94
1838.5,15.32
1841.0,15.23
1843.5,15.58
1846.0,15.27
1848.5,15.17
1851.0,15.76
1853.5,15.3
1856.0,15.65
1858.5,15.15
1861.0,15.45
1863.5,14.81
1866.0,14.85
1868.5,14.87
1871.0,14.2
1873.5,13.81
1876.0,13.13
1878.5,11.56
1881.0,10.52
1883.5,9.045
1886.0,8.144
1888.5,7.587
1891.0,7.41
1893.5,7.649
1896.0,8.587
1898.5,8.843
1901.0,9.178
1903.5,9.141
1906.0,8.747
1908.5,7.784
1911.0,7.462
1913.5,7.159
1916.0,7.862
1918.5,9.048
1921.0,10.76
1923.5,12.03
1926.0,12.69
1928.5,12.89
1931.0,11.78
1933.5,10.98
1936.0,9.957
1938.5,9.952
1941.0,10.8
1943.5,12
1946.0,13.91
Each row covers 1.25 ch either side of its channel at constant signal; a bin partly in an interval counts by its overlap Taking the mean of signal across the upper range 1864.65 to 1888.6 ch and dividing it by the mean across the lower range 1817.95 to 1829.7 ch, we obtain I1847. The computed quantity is 0.8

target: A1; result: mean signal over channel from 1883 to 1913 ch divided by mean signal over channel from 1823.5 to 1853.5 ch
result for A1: 0.55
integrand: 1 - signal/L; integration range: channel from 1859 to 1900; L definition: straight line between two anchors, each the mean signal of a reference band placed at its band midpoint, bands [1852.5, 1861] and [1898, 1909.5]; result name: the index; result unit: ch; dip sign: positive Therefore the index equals 3.4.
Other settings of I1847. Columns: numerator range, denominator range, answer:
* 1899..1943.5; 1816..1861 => 0.66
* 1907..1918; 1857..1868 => 0.51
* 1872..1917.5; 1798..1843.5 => 0.62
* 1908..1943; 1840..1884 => 0.71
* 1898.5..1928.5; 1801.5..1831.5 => 0.64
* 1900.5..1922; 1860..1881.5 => 0.62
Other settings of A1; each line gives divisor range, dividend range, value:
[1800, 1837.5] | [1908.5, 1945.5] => 0.71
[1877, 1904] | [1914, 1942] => 1.20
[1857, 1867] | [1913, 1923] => 0.60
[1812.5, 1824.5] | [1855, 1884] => 0.91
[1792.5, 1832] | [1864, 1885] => 0.88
